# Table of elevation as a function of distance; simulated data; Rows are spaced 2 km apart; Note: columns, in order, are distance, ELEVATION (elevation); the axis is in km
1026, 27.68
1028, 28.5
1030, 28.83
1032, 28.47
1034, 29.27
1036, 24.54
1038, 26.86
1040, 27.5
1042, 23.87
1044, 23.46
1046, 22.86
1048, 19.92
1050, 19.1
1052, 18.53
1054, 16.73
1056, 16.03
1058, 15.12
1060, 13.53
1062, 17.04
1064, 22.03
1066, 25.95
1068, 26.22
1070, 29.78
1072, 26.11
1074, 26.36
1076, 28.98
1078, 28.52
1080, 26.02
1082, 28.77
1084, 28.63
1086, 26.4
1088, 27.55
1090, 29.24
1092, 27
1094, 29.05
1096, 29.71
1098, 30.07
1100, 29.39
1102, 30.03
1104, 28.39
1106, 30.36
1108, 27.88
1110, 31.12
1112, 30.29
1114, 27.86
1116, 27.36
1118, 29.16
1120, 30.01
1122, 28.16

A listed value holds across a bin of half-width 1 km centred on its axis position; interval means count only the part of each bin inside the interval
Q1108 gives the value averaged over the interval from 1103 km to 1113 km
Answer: 29.6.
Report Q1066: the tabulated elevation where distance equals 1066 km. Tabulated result 25.95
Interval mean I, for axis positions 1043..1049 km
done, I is 22.1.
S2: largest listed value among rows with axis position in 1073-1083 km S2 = 28.98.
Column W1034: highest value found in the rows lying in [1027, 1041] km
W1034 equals 29.27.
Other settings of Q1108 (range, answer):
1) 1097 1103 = 29.8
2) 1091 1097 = 28.6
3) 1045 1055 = 19.4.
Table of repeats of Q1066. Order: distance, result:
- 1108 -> 27.88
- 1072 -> 26.11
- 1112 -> 30.29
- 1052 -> 18.53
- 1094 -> 29.05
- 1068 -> 26.22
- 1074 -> 26.36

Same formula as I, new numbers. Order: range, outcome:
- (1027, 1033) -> 28.6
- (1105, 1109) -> 29.1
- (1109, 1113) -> 30.7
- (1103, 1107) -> 29.4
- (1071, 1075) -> 26.2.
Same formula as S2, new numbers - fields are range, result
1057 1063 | 17.04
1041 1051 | 23.87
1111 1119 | 30.29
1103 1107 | 30.36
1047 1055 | 19.92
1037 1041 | 27.5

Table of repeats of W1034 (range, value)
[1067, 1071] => 29.78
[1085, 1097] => 29.71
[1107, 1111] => 31.12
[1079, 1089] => 28.77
